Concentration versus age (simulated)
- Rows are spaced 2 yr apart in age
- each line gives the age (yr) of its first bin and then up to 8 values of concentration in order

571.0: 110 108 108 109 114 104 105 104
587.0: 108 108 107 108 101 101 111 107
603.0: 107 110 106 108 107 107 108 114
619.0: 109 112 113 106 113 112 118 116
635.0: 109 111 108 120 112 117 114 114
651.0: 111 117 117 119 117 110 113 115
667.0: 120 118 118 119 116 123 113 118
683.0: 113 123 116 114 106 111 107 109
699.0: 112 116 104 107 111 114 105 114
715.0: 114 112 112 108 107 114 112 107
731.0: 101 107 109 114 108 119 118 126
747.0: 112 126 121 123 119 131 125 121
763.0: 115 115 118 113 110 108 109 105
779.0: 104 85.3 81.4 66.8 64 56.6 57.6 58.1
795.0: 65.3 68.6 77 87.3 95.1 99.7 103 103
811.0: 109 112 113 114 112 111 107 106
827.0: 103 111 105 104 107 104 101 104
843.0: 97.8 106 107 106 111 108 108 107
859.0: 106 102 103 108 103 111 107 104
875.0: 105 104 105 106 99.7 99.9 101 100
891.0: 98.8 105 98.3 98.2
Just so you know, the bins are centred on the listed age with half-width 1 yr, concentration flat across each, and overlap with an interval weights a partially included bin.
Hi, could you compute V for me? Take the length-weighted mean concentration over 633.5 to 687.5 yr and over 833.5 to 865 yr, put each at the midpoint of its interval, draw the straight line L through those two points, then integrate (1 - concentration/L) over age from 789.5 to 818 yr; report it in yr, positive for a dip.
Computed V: 4.8 yr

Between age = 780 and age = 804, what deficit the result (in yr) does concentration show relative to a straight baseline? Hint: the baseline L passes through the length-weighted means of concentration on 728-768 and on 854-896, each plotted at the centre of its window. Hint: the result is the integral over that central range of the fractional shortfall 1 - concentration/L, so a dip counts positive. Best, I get 8.6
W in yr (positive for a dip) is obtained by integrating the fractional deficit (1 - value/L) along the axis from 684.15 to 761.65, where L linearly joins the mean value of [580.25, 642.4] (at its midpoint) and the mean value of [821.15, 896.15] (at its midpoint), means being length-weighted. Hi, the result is -4.8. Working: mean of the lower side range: 109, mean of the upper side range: 105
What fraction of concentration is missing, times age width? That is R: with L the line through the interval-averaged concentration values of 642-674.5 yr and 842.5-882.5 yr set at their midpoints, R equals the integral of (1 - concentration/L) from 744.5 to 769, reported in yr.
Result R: -2.1 yr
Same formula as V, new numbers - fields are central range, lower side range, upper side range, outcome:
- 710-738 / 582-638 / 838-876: -0.6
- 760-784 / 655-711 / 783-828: -2.5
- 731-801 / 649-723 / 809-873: 5.6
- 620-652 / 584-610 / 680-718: -1.2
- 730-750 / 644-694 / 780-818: -3.1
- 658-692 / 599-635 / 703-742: -1.8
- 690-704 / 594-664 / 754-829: -0.4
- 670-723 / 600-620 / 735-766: 1.0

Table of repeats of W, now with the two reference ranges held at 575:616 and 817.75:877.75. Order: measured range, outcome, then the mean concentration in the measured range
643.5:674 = -2.6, 116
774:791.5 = 4.0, 81.7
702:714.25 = -0.3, 109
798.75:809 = 1.1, 94.6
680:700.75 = -1.2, 113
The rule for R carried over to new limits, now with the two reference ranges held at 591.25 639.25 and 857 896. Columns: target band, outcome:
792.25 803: 3.2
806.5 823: -0.7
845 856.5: -0.4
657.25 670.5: -0.9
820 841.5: -0.2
